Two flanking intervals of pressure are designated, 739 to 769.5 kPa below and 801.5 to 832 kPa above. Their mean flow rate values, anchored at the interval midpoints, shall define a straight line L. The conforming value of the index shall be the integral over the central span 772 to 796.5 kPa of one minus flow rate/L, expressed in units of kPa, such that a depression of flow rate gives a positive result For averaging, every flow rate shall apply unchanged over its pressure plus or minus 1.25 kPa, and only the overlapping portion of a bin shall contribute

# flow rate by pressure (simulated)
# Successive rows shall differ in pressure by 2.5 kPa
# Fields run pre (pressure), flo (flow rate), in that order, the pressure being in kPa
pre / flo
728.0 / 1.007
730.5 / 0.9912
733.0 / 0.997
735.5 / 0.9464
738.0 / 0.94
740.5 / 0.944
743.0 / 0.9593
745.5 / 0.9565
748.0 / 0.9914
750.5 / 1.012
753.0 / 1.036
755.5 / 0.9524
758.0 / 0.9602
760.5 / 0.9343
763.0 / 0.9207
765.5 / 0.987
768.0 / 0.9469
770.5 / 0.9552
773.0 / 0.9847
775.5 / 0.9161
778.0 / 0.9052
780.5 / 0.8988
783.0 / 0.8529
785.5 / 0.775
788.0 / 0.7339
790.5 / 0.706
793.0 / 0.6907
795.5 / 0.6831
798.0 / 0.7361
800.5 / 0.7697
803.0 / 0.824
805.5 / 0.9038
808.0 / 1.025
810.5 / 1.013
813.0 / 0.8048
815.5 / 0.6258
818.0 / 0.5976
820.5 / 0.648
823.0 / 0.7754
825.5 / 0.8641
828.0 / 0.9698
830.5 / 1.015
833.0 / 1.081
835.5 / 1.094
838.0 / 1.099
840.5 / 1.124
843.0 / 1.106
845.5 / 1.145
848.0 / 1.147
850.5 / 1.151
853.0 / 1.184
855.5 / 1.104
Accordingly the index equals 2.5 kPa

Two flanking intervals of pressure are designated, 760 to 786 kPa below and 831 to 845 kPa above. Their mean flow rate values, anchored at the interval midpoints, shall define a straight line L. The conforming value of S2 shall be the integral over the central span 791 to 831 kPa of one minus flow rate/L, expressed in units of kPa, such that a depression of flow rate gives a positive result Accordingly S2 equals 8.64 kPa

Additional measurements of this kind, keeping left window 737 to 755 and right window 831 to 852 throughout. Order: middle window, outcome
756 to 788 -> 3.2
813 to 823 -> 3.8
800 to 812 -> 1.7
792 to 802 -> 3.1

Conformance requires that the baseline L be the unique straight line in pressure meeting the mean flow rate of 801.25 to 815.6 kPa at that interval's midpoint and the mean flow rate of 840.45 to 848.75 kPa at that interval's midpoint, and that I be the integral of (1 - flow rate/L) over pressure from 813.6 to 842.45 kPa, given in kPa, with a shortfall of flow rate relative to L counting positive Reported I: 3.5 kPa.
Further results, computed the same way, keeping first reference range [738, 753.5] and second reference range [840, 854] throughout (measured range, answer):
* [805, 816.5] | 2.18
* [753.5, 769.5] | 0.77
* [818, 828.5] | 3.11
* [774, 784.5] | 1.42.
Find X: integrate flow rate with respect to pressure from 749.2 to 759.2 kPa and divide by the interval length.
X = 0.99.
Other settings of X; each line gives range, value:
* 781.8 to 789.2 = 0.787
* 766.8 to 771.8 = 0.951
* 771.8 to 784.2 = 0.911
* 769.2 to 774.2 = 0.97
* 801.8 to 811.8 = 0.941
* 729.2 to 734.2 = 0.994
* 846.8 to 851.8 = 1.15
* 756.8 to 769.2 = 0.95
